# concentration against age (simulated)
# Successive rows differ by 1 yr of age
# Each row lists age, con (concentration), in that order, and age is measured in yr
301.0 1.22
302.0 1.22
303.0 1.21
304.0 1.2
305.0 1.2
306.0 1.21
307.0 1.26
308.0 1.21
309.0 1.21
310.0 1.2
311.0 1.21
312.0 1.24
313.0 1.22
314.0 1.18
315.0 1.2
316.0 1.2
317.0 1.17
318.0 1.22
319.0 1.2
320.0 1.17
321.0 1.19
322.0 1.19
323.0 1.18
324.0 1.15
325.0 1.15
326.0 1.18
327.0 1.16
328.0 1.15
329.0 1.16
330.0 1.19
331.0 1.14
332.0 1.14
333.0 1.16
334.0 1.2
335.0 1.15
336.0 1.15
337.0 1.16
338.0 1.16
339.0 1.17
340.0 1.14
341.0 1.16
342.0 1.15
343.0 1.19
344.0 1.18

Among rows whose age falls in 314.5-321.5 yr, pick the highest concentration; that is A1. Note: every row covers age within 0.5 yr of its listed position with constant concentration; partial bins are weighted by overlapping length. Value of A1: 1.22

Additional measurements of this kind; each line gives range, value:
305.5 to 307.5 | 1.26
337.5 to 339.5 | 1.17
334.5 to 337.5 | 1.16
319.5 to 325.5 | 1.19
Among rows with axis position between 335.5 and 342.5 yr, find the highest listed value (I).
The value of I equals 1.17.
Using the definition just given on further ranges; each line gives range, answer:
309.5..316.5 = 1.24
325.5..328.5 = 1.18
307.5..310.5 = 1.21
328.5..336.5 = 1.2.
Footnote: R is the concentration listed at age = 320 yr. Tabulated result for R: 1.17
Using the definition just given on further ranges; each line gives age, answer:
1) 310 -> 1.2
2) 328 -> 1.15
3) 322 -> 1.19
